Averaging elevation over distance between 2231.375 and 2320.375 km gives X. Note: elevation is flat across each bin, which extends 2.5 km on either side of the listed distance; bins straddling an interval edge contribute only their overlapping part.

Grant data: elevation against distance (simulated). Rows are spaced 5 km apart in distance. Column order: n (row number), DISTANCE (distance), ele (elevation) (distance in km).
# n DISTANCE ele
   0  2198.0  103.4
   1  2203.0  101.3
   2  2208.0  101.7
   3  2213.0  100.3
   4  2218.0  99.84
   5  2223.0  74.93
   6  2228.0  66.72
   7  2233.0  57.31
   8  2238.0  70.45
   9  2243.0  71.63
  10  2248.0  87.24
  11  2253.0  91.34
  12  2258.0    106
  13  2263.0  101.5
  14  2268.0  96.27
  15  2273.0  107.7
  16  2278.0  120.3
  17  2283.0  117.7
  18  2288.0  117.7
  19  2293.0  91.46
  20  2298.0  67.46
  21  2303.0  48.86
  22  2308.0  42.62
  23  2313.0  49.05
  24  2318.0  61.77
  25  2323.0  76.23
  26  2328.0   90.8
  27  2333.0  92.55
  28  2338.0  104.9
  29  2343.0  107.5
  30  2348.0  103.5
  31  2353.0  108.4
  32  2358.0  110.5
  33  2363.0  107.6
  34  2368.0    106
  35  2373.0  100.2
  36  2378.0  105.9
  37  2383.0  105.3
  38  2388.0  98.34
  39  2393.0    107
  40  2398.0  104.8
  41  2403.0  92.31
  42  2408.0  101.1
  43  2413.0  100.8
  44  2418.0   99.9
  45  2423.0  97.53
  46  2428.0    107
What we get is 84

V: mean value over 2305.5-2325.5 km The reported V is 57.4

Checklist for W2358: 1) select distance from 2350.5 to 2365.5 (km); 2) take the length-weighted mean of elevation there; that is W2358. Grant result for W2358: 109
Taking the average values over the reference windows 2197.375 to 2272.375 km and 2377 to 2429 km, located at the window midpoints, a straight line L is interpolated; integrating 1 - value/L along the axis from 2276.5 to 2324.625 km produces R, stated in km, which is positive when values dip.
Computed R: 7.7 km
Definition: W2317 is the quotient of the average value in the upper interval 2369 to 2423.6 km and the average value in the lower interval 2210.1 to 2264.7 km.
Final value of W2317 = 1.21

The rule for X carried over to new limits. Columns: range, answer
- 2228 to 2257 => 76.4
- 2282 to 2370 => 88.6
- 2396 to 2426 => 99.4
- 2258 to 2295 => 108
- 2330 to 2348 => 102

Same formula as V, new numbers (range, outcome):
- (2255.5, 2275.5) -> 103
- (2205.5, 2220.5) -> 101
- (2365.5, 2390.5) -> 103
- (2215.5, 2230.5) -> 80.5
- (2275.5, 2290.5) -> 119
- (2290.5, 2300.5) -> 79.5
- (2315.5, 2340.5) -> 85.2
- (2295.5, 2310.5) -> 53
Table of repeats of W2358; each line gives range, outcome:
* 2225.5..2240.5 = 64.8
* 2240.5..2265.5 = 91.5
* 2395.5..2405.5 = 98.6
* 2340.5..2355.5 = 106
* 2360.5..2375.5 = 105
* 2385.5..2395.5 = 103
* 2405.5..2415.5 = 101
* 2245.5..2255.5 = 89.3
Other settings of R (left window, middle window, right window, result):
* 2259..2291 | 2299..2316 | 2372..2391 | 9.24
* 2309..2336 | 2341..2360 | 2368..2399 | -4.45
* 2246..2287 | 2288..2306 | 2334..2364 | 5.09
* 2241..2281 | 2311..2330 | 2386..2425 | 5.69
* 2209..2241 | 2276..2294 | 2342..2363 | -4.05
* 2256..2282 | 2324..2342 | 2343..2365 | 2.01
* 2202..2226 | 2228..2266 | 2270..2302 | 5.85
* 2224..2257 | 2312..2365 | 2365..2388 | 1.78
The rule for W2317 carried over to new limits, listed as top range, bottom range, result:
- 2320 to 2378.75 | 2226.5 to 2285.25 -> 1.10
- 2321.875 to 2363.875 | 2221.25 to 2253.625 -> 1.38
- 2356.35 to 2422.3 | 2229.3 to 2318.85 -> 1.23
